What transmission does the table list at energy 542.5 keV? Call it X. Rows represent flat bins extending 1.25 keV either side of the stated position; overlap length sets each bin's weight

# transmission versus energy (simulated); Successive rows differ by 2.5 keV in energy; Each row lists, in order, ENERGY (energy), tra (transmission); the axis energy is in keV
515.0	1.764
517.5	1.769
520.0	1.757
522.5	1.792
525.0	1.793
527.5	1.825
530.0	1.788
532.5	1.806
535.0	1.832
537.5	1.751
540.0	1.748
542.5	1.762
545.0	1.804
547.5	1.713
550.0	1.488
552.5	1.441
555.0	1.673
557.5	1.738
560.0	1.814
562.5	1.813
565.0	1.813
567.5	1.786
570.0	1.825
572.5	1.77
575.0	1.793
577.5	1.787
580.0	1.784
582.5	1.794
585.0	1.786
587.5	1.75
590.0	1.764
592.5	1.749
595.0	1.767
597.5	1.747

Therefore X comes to 1.762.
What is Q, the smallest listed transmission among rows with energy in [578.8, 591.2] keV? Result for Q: 1.75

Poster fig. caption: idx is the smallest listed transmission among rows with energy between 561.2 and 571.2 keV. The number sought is 1.786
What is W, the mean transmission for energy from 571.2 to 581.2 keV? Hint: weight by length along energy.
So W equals 1.78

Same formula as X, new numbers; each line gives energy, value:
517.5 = 1.769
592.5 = 1.749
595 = 1.767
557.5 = 1.738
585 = 1.786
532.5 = 1.806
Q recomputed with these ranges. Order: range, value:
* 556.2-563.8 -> 1.738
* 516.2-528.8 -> 1.757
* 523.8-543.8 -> 1.748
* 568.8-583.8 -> 1.77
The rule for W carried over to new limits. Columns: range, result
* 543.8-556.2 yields 1.62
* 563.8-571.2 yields 1.81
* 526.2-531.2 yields 1.81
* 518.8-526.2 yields 1.78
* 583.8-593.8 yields 1.76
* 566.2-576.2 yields 1.79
